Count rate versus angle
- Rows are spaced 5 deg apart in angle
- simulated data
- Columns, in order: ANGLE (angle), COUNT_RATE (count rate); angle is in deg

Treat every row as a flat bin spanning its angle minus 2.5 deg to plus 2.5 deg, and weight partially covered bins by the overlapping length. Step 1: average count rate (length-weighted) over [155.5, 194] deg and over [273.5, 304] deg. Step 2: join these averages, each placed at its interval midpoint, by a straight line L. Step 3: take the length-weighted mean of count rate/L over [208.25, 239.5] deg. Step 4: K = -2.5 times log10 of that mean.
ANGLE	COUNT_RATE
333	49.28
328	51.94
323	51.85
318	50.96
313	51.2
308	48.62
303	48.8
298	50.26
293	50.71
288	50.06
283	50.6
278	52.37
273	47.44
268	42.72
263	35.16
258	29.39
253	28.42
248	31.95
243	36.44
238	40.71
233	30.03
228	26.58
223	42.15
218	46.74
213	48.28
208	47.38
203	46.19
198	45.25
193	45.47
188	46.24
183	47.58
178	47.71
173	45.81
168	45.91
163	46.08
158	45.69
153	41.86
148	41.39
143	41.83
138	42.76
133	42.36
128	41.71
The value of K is 0.21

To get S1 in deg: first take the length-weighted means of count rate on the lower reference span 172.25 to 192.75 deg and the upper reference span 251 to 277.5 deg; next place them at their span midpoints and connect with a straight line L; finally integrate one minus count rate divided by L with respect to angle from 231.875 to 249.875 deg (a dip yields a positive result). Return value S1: 2.3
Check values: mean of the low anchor 46.8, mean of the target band 35.2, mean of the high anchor 38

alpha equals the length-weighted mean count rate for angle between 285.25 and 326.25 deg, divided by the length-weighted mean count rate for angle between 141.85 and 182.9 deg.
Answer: 1.1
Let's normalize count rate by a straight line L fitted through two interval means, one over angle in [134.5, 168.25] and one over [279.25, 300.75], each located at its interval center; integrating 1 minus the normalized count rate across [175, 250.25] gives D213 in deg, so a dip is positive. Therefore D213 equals 7.2 deg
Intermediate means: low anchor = 43.5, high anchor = 50.5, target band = 42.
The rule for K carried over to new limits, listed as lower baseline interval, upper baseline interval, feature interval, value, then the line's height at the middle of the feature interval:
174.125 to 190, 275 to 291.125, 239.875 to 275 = 0.36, 49.9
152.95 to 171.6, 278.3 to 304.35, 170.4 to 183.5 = -0.02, 45.9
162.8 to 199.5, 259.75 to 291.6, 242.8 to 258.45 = 0.43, 46.2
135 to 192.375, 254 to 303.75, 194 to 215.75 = -0.04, 44.9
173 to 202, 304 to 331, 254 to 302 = 0.10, 49.4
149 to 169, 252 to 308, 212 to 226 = 0.00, 44.7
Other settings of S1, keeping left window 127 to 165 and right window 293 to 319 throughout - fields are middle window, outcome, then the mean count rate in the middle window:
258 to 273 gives 2.9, 38.8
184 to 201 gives -0.3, 45.8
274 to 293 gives -0.7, 50.7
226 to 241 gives 4.5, 32.8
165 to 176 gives -0.5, 46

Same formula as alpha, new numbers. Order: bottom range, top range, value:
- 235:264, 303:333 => 1.51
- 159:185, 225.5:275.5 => 0.75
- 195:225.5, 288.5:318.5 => 1.09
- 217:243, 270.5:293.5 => 1.37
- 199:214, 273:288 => 1.08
